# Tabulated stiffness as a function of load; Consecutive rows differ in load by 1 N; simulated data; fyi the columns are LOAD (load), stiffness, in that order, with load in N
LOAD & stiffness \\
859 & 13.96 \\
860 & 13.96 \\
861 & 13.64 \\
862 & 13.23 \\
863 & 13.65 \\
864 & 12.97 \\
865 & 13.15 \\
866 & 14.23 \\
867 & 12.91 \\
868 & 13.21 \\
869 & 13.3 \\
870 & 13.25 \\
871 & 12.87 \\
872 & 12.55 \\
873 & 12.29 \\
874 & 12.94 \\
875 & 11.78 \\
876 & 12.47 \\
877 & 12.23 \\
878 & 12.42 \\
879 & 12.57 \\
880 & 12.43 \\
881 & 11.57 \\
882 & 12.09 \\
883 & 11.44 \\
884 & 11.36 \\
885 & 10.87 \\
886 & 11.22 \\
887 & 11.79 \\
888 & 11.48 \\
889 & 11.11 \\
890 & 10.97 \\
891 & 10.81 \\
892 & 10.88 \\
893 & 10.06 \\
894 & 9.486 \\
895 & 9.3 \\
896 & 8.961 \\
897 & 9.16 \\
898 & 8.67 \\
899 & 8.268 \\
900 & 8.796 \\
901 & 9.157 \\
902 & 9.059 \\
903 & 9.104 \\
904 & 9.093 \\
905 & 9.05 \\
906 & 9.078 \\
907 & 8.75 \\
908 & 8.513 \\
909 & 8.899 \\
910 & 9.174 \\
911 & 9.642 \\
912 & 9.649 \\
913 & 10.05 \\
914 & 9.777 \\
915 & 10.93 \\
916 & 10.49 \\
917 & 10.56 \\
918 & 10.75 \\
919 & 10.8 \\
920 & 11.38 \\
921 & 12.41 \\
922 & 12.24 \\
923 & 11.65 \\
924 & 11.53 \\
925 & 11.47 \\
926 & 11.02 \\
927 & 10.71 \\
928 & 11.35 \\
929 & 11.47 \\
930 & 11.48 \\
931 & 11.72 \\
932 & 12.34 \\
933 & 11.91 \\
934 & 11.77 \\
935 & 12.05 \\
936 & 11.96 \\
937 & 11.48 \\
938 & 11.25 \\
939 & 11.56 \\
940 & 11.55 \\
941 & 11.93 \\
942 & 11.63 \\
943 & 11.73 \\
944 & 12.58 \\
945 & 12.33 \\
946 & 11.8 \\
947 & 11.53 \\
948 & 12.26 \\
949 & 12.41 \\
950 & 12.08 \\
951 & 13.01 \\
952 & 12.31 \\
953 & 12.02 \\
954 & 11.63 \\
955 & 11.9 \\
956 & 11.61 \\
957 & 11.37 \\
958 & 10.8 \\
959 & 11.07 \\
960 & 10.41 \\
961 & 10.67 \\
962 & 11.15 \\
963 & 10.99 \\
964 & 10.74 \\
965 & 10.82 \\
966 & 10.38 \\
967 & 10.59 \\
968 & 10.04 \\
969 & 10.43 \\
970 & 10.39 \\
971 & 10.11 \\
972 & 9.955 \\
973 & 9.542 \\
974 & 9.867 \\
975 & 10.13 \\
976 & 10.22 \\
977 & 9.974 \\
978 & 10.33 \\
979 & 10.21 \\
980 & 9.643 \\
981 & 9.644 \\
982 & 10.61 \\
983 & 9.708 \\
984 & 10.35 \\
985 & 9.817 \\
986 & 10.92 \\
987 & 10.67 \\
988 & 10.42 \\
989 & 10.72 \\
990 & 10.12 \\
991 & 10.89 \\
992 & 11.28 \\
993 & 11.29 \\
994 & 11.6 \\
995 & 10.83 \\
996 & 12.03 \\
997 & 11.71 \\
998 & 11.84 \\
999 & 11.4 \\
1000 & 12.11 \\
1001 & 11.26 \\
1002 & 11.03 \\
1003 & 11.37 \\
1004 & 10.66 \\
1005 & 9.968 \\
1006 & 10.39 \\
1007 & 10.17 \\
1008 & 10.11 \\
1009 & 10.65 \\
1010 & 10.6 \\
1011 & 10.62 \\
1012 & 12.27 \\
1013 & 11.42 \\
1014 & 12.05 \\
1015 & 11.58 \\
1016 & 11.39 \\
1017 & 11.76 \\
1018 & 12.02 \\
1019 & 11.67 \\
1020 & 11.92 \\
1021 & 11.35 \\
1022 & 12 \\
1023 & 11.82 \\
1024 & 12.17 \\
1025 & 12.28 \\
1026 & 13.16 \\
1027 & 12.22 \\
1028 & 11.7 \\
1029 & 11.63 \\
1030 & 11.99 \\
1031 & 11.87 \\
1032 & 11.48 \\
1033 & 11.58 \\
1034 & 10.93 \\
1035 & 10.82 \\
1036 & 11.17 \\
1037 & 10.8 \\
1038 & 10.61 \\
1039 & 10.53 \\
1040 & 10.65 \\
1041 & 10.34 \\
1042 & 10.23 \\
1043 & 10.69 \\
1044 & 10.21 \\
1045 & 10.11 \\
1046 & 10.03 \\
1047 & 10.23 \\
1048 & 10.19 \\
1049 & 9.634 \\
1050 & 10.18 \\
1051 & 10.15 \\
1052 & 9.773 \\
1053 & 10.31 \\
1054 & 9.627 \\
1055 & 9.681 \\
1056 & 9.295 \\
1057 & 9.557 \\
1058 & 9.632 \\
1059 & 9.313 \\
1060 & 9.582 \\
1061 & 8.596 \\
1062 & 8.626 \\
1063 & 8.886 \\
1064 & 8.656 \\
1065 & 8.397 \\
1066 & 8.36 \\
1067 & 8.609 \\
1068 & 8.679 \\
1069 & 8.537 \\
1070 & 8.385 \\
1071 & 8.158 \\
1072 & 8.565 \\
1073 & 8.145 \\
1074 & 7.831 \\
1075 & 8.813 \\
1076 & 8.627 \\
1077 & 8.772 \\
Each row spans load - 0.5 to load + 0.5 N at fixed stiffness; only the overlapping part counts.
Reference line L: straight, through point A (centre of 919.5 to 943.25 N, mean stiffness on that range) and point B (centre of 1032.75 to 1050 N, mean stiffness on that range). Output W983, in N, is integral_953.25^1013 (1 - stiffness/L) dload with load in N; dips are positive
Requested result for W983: 2.0 N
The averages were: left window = 11.6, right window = 10.5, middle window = 10.7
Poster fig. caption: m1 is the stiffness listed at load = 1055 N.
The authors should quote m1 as 9.681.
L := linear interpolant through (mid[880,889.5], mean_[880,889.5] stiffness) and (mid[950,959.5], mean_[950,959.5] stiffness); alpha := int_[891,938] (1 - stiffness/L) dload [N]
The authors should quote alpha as 5.0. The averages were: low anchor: 11.5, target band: 10.4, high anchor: 11.8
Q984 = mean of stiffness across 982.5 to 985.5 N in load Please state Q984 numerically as 9.96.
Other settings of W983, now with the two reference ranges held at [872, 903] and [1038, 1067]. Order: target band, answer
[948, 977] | -1.8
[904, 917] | 1.4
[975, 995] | -0.5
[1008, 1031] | -4.1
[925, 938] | -1.3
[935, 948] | -1.7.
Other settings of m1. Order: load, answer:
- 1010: 10.6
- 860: 13.96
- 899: 8.268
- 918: 10.75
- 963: 10.99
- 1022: 12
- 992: 11.28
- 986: 10.92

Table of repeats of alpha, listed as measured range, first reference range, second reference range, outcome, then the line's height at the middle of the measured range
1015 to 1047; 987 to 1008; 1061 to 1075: -4.89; 9.81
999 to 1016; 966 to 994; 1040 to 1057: -1.38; 10.2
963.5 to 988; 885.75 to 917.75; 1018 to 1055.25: 0.49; 10.4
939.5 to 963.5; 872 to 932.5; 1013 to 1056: -1.94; 10.8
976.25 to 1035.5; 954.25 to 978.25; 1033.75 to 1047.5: -3.40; 10.5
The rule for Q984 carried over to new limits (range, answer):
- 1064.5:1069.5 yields 8.52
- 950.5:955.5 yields 12.2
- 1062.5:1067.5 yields 8.58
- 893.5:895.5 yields 9.39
